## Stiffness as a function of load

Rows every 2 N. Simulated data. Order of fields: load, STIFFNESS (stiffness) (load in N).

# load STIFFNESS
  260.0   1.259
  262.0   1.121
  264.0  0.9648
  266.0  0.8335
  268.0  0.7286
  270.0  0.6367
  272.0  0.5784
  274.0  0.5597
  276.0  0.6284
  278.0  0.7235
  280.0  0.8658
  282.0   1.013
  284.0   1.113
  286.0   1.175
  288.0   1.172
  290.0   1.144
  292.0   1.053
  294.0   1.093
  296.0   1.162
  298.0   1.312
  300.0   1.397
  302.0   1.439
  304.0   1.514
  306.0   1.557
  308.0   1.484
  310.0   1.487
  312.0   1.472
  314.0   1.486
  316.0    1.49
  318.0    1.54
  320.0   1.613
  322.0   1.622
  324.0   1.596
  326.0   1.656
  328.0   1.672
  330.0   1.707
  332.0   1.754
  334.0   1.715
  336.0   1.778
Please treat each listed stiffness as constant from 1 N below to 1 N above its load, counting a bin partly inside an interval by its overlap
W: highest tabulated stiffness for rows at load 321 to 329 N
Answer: 1.672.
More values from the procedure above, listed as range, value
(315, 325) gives 1.622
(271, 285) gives 1.113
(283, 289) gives 1.175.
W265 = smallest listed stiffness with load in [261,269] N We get 0.7286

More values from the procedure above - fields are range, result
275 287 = 0.6284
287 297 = 1.053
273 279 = 0.5597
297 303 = 1.312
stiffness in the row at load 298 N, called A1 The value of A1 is 1.312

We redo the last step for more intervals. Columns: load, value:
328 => 1.672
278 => 0.7235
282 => 1.013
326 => 1.656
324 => 1.596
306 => 1.557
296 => 1.162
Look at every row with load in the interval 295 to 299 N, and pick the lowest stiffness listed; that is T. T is 1.162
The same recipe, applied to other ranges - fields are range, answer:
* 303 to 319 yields 1.472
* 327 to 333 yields 1.672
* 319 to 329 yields 1.596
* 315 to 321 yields 1.49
